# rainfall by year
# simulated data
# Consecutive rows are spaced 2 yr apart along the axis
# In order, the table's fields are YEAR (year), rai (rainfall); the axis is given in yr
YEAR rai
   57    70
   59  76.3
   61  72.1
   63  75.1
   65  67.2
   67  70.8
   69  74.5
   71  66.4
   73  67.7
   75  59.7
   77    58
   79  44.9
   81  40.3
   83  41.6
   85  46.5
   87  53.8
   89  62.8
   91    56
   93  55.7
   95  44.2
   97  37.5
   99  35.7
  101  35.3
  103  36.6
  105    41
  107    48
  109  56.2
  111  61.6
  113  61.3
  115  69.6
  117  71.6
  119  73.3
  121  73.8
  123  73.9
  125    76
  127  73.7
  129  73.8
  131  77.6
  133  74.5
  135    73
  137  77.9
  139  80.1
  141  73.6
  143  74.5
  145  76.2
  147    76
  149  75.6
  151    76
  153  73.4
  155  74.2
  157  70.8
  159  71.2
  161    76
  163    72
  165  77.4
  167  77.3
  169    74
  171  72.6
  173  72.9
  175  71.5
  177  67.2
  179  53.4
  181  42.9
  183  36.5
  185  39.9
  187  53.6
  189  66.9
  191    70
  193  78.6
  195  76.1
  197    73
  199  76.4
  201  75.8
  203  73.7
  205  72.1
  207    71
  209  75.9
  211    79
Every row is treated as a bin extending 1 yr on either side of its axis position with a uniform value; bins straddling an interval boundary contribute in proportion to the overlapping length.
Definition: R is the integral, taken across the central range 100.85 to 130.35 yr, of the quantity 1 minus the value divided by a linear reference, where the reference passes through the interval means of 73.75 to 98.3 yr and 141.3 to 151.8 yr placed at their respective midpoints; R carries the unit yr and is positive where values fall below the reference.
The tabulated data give 0.18 yr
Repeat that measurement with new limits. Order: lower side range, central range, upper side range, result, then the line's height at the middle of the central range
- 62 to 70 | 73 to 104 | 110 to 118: 9.6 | 69.1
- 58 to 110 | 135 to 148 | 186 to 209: -2.6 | 63.4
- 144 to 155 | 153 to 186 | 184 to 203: 2.9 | 72.1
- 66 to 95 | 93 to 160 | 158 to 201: -4.2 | 61.4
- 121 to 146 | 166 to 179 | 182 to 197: -1.1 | 65.4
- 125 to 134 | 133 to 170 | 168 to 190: -3.9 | 68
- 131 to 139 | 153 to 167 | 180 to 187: -3.8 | 58.4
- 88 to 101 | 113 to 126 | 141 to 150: -2.3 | 61.2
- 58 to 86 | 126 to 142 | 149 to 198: -2.5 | 65.2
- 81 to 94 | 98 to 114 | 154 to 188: 2.3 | 54.7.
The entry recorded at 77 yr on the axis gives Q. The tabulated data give 58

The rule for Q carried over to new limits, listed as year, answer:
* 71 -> 66.4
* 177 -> 67.2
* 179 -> 53.4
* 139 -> 80.1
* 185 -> 39.9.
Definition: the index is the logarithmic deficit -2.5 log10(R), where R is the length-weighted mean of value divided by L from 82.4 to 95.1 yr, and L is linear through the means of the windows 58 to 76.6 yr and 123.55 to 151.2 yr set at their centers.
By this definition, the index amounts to 0.34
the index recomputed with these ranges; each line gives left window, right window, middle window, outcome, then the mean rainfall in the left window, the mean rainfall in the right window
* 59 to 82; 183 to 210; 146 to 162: -0.11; 63.9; 68.2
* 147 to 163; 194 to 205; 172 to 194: 0.24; 73.9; 74.7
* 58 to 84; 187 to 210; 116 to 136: -0.11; 62.7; 72.7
